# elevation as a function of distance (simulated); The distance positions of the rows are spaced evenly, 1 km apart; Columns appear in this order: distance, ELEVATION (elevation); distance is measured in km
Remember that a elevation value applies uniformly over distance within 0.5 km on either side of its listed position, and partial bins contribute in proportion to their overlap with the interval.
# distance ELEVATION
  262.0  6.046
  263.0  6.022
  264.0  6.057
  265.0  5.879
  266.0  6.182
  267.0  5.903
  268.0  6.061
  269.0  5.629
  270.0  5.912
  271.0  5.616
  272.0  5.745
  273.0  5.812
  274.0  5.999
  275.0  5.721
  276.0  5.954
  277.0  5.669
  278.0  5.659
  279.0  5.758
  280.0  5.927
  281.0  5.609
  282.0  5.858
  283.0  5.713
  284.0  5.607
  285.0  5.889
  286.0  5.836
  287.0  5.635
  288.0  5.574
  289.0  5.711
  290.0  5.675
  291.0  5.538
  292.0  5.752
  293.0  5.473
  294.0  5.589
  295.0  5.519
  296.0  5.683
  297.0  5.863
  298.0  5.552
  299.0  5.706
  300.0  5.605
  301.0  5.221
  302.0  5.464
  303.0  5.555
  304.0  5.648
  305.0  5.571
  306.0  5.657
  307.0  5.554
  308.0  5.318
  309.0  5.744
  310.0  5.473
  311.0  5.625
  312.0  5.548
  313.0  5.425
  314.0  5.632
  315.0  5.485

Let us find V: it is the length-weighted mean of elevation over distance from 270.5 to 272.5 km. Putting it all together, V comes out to 5.68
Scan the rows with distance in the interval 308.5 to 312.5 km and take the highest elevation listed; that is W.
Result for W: 5.744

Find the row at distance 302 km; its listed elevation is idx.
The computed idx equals 5.464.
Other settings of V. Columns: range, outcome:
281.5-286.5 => 5.78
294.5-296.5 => 5.6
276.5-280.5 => 5.75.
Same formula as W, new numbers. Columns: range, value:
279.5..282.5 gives 5.927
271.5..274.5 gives 5.999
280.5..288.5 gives 5.889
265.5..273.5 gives 6.182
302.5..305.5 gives 5.648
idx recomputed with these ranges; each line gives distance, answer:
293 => 5.473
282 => 5.858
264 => 6.057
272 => 5.745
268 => 6.061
